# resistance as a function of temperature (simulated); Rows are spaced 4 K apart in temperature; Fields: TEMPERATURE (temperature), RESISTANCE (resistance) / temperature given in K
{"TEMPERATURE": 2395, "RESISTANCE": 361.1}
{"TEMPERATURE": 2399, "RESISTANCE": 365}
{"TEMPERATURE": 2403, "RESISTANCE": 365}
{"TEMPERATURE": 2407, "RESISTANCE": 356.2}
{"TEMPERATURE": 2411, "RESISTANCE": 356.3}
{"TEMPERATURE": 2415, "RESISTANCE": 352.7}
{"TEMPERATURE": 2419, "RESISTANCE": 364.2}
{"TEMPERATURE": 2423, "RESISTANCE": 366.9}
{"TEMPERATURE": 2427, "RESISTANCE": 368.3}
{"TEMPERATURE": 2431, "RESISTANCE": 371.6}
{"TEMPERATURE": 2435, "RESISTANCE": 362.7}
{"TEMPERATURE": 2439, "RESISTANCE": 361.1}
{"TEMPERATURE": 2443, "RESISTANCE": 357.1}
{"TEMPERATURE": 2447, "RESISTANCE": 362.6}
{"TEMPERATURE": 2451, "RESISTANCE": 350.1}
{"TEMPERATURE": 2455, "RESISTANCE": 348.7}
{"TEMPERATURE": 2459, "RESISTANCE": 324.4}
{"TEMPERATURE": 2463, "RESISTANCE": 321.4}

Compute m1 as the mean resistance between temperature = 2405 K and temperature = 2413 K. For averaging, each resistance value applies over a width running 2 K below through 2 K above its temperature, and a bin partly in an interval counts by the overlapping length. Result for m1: 356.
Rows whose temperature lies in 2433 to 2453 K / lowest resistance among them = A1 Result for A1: 350.1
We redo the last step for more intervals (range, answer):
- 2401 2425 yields 352.7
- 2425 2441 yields 361.1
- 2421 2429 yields 366.9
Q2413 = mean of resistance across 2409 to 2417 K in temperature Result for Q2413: 354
